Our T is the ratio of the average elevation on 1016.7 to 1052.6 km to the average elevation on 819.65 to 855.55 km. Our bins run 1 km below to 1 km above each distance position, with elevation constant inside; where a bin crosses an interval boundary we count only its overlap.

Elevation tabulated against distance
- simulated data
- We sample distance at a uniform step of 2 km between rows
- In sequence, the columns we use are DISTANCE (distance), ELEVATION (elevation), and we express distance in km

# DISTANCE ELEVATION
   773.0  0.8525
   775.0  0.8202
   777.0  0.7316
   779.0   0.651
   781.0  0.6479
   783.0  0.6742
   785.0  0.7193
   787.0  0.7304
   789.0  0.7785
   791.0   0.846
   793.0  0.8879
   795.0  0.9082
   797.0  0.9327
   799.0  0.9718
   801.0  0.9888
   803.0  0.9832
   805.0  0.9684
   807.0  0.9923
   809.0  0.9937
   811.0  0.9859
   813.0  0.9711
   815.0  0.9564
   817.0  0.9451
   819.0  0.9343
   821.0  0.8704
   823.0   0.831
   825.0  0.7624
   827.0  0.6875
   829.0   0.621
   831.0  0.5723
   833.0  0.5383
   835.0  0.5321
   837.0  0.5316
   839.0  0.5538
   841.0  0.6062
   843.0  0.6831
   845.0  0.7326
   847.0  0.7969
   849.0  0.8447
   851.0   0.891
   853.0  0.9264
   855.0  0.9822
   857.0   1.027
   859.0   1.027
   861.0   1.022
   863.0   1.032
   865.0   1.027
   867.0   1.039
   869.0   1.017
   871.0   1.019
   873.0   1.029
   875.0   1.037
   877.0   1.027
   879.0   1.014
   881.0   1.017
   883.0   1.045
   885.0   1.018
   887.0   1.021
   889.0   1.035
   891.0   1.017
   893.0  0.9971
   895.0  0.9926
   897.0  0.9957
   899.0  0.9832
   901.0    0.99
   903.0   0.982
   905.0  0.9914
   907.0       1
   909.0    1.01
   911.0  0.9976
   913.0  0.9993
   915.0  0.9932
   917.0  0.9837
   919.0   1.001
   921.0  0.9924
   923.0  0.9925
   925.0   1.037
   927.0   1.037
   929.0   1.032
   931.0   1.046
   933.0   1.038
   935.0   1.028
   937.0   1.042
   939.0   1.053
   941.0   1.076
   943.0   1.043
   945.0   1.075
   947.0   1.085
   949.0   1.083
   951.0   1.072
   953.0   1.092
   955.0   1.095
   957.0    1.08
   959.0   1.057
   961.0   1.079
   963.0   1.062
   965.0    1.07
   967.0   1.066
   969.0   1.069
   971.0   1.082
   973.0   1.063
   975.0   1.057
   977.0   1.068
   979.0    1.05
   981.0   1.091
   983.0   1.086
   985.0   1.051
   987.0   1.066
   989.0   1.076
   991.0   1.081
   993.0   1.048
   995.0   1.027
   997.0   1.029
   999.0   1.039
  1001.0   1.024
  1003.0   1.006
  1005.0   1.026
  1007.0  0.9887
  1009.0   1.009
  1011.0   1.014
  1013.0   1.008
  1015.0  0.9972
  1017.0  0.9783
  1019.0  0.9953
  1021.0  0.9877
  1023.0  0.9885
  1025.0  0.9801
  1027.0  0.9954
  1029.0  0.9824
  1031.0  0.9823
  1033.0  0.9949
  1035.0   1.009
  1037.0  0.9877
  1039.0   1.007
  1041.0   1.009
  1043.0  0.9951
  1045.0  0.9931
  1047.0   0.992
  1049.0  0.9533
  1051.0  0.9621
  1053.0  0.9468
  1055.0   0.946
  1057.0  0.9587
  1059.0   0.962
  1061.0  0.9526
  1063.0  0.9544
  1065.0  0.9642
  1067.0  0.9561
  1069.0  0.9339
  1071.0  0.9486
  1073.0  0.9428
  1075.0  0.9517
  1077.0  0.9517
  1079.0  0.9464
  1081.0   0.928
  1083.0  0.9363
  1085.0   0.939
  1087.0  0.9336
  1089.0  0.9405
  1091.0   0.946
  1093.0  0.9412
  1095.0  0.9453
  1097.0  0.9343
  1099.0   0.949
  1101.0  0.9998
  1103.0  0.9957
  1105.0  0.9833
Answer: 1.4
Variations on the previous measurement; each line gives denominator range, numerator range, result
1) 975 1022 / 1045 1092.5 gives 0.92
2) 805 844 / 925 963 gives 1.37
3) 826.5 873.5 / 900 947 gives 1.24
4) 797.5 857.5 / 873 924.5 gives 1.22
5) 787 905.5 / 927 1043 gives 1.15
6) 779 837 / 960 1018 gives 1.27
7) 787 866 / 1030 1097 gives 1.13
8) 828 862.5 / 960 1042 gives 1.35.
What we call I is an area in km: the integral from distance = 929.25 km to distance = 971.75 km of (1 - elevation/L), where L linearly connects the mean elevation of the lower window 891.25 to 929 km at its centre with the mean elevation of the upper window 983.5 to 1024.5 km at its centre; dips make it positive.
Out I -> -2.4 km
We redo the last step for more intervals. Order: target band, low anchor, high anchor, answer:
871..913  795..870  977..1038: -4.4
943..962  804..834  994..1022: -2.3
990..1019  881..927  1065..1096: -1.5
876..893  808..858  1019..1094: -3.9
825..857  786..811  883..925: 8.1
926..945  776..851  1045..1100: -3.9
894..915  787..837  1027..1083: -2.4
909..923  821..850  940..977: -0.9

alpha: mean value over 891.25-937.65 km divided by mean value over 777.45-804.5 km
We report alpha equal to 1.2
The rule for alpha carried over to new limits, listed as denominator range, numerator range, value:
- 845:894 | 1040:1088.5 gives 0.97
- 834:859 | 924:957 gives 1.38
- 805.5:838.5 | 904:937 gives 1.27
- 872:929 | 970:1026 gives 1.02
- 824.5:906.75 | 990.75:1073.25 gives 1.10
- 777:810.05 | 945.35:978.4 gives 1.26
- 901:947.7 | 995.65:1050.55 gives 0.98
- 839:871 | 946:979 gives 1.19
